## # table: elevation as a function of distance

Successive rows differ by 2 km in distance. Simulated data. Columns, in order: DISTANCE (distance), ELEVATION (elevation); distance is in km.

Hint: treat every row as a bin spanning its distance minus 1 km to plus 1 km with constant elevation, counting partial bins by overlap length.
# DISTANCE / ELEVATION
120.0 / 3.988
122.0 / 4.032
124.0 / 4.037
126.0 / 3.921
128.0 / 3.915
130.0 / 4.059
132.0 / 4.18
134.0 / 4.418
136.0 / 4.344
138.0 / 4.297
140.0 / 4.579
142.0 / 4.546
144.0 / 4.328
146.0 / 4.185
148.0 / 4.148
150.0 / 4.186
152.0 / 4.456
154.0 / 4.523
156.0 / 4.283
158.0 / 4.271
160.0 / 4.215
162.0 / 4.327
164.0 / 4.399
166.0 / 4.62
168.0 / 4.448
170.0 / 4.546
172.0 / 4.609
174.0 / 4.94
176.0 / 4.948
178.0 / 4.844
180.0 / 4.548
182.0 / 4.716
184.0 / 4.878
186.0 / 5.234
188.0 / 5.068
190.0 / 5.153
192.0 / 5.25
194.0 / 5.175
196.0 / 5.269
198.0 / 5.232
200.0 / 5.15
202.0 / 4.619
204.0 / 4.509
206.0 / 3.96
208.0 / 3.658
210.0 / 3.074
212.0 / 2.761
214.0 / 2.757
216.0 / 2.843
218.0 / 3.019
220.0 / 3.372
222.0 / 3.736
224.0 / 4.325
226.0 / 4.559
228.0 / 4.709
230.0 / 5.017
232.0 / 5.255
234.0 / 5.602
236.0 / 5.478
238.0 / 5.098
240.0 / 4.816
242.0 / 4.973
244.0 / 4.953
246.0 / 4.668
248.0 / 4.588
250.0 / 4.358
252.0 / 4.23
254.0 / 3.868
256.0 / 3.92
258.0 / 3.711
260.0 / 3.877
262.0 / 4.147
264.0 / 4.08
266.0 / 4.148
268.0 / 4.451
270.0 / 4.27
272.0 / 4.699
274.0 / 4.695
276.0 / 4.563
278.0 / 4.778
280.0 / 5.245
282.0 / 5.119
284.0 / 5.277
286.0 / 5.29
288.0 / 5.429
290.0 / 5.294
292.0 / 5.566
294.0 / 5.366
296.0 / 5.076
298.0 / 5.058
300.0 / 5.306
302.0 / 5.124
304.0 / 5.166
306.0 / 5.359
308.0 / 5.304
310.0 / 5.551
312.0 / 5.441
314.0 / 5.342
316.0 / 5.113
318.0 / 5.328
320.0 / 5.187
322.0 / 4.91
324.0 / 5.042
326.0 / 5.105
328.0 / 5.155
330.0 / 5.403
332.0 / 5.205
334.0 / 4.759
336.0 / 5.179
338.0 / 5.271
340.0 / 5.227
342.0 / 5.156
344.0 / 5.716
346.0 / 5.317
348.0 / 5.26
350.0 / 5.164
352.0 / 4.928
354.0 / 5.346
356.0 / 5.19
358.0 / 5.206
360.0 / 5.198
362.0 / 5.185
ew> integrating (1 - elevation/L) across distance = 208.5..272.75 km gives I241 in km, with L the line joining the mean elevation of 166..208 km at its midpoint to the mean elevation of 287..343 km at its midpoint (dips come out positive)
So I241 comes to 9.9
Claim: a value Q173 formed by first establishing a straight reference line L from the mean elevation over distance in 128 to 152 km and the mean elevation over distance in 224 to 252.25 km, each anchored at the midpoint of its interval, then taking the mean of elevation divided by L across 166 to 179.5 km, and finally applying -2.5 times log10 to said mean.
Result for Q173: -0.05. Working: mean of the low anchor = 4.29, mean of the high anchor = 4.88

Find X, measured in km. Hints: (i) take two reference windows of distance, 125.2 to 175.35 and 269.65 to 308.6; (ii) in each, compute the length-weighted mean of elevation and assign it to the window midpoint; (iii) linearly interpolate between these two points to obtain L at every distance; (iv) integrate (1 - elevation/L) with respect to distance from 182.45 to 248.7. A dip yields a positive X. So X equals 2.80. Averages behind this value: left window 4.36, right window 5.11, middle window 4.51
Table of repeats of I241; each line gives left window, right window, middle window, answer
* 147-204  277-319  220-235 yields 0.90 km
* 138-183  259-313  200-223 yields 5.48 km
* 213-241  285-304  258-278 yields 2.40 km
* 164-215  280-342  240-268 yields 3.50 km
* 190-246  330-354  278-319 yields -2.80 km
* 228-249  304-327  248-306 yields 4.65 km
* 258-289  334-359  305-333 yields -1.35 km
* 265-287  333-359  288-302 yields -1.10 km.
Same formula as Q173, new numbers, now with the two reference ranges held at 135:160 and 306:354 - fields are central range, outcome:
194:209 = -0.02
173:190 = -0.09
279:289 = -0.06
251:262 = 0.23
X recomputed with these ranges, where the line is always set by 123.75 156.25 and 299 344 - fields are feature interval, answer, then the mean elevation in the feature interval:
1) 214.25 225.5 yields 2.9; 3.46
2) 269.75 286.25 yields 0.3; 4.89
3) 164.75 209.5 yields -2.6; 4.77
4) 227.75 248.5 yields -1.1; 5.04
